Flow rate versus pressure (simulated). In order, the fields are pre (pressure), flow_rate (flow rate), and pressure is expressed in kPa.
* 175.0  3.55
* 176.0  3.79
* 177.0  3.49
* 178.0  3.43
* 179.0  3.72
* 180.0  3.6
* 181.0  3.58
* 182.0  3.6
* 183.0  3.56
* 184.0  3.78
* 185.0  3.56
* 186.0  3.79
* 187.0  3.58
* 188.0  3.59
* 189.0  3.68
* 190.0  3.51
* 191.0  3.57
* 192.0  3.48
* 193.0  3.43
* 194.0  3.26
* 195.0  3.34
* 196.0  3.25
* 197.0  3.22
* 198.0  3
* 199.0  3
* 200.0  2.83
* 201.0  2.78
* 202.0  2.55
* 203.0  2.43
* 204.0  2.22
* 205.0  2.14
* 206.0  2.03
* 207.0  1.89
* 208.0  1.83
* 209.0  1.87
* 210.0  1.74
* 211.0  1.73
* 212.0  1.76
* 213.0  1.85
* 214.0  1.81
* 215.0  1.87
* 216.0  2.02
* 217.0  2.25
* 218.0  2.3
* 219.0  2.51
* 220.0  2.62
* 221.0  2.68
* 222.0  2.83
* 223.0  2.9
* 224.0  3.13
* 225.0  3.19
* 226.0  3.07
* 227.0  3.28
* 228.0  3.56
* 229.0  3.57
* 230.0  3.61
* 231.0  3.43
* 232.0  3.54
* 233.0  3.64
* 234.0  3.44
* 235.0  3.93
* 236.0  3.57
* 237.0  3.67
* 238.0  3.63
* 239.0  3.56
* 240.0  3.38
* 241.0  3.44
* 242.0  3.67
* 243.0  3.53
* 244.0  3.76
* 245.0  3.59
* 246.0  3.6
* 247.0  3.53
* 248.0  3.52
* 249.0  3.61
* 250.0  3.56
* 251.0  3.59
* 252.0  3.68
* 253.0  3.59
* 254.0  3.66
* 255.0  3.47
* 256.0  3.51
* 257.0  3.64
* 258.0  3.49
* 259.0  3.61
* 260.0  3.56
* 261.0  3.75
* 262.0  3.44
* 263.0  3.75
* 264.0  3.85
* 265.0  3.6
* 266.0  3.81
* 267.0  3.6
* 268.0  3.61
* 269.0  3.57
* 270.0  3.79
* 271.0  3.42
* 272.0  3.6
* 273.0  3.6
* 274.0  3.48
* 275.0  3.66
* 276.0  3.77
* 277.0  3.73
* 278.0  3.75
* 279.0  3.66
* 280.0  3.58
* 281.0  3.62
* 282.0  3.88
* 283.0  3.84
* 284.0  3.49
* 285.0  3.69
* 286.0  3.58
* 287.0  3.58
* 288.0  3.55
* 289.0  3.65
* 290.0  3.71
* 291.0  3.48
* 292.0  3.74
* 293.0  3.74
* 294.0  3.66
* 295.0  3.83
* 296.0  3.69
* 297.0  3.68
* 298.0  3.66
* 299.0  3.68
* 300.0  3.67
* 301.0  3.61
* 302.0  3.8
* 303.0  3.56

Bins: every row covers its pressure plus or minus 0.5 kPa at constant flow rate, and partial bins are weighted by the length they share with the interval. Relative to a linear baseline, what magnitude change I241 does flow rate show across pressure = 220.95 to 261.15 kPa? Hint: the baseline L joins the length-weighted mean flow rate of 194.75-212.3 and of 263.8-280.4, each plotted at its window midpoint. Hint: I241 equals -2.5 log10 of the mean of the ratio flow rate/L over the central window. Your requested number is -0.13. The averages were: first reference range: 2.42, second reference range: 3.65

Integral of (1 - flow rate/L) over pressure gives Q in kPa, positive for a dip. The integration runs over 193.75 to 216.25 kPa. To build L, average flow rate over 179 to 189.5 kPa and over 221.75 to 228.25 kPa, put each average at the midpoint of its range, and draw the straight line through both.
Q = 6.9 kPa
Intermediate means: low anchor 3.64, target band 2.36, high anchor 3.13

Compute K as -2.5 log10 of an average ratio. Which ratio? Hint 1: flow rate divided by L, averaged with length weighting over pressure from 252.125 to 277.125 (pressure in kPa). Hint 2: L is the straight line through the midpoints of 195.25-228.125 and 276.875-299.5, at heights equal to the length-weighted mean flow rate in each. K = -0.10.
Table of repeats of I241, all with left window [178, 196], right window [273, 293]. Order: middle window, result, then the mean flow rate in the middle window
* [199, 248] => 0.242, 2.88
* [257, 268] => -0.003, 3.64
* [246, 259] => 0.015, 3.57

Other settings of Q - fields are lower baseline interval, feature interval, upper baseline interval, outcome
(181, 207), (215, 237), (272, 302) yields 1.6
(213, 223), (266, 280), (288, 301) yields -1.5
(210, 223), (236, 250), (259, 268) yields -2.6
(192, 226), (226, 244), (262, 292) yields -3.7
